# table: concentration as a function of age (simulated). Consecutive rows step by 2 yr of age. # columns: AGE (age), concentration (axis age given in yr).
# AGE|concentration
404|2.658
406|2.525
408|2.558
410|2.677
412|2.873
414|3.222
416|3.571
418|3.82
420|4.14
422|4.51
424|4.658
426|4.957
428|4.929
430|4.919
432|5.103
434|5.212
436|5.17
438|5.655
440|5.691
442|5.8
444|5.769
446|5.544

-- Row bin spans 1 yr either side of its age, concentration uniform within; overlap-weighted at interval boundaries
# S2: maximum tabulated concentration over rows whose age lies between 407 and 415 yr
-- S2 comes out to 3.222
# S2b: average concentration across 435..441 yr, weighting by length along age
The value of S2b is 5.51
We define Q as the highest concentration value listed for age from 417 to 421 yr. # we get 4.14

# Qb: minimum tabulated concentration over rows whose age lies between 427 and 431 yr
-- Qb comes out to 4.919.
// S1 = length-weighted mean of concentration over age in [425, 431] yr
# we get 4.93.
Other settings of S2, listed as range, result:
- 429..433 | 5.103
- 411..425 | 4.658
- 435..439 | 5.655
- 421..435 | 5.212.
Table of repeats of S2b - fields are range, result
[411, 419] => 3.37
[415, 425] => 4.14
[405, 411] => 2.59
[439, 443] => 5.75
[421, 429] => 4.76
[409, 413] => 2.78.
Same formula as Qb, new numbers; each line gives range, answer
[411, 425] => 2.873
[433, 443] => 5.17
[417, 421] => 3.82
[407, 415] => 2.558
